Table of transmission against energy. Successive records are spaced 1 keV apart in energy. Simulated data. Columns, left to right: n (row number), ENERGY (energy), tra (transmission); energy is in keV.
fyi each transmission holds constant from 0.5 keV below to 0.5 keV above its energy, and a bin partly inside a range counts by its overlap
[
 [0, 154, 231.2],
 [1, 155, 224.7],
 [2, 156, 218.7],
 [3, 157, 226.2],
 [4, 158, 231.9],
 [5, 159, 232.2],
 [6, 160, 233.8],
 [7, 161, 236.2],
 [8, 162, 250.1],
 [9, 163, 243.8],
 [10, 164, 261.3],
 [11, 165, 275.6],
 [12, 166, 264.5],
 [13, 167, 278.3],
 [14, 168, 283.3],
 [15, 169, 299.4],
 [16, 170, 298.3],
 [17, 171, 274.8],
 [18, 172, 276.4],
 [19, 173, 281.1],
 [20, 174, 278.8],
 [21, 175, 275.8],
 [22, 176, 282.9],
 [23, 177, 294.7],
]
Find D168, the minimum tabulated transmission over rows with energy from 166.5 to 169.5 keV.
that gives 278.3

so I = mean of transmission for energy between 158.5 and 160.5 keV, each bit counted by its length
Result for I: 233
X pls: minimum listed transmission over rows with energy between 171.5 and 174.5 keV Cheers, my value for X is 276.4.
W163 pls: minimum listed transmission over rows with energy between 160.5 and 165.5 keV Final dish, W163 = 236.2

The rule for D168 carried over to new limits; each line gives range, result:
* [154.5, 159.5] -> 218.7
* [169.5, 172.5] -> 274.8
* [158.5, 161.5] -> 232.2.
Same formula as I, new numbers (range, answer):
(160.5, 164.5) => 248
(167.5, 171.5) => 289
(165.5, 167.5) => 271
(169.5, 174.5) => 282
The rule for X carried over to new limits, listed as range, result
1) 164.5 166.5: 264.5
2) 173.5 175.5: 275.8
